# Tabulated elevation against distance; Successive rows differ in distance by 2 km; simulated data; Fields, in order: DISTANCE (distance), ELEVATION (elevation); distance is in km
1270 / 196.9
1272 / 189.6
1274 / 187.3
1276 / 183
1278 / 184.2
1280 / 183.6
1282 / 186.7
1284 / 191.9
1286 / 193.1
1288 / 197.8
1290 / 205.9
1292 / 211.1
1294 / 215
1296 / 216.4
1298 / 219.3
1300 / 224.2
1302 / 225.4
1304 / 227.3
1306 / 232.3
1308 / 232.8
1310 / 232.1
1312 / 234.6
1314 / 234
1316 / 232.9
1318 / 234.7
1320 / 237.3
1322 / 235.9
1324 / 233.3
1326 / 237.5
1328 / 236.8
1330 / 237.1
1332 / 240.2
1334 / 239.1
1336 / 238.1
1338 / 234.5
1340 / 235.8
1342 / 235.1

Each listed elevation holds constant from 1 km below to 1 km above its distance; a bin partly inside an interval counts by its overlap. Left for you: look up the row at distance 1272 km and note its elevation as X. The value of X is 189.6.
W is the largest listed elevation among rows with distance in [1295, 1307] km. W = 232.3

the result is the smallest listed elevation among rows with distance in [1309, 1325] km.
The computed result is 232.1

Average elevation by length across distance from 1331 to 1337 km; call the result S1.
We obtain 239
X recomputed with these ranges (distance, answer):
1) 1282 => 186.7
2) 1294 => 215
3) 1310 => 232.1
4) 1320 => 237.3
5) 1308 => 232.8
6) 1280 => 183.6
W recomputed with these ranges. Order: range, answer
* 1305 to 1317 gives 234.6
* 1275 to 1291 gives 205.9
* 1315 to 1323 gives 237.3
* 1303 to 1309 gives 232.8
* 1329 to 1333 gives 240.2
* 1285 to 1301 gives 224.2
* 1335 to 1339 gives 238.1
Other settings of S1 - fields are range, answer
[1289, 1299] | 214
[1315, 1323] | 235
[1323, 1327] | 235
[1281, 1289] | 192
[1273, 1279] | 185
